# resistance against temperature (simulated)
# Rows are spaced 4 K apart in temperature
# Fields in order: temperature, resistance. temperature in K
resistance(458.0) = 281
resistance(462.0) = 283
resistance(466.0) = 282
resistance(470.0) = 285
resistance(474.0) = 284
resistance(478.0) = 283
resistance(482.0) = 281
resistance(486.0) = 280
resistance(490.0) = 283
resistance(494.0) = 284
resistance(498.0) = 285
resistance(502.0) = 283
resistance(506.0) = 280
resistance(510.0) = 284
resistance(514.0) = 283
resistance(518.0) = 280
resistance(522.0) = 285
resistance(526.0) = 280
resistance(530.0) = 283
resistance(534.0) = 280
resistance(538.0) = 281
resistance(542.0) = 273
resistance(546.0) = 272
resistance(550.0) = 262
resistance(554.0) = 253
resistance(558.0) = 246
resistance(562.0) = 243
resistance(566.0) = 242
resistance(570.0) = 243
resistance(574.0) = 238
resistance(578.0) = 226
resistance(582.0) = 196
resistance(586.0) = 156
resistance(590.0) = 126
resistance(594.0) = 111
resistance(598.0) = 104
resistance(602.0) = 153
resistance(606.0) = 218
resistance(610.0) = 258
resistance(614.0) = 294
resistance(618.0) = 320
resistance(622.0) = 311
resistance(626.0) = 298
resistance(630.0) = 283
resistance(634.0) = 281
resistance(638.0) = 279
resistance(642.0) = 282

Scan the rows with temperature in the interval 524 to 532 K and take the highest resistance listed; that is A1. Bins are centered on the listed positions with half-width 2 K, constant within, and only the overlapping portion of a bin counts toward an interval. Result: 283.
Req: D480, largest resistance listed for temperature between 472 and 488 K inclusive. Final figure 284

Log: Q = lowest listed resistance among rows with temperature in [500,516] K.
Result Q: 280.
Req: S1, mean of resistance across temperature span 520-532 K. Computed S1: 283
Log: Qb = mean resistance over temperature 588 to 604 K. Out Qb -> 124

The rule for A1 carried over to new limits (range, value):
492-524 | 285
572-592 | 238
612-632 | 320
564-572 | 243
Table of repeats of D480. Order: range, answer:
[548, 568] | 262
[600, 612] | 258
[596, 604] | 153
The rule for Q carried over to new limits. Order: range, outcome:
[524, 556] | 253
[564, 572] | 242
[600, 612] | 153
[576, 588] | 156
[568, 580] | 226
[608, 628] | 258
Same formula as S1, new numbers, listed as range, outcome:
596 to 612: 183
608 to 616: 276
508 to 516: 284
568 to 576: 240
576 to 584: 211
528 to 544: 279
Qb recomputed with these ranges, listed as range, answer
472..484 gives 283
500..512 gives 282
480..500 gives 283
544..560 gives 258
